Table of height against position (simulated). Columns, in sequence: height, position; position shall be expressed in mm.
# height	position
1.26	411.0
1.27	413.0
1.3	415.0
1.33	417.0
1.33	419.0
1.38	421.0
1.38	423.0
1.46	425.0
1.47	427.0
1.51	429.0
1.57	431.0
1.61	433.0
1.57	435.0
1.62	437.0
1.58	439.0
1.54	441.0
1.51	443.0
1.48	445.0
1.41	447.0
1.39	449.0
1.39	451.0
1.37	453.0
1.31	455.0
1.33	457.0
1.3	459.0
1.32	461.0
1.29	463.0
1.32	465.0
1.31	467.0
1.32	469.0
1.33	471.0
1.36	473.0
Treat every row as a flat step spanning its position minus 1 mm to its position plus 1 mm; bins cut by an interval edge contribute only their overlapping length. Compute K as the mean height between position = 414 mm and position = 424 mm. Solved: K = 1.34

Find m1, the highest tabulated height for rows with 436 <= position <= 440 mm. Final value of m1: 1.62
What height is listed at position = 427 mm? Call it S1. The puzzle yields 1.47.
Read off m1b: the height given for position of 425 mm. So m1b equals 1.46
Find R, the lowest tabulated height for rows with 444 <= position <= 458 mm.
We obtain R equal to 1.31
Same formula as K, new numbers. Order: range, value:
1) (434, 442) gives 1.58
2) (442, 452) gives 1.44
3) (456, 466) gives 1.31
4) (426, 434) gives 1.54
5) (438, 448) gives 1.5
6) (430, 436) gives 1.58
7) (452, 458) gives 1.34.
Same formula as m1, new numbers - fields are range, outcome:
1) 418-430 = 1.51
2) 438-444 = 1.58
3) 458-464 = 1.32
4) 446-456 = 1.41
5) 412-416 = 1.3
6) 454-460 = 1.33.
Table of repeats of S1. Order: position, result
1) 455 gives 1.31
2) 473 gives 1.36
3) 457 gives 1.33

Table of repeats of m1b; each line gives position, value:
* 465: 1.32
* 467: 1.31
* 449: 1.39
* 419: 1.33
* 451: 1.39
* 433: 1.61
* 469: 1.32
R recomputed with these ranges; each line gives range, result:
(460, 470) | 1.29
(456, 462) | 1.3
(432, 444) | 1.51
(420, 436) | 1.38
